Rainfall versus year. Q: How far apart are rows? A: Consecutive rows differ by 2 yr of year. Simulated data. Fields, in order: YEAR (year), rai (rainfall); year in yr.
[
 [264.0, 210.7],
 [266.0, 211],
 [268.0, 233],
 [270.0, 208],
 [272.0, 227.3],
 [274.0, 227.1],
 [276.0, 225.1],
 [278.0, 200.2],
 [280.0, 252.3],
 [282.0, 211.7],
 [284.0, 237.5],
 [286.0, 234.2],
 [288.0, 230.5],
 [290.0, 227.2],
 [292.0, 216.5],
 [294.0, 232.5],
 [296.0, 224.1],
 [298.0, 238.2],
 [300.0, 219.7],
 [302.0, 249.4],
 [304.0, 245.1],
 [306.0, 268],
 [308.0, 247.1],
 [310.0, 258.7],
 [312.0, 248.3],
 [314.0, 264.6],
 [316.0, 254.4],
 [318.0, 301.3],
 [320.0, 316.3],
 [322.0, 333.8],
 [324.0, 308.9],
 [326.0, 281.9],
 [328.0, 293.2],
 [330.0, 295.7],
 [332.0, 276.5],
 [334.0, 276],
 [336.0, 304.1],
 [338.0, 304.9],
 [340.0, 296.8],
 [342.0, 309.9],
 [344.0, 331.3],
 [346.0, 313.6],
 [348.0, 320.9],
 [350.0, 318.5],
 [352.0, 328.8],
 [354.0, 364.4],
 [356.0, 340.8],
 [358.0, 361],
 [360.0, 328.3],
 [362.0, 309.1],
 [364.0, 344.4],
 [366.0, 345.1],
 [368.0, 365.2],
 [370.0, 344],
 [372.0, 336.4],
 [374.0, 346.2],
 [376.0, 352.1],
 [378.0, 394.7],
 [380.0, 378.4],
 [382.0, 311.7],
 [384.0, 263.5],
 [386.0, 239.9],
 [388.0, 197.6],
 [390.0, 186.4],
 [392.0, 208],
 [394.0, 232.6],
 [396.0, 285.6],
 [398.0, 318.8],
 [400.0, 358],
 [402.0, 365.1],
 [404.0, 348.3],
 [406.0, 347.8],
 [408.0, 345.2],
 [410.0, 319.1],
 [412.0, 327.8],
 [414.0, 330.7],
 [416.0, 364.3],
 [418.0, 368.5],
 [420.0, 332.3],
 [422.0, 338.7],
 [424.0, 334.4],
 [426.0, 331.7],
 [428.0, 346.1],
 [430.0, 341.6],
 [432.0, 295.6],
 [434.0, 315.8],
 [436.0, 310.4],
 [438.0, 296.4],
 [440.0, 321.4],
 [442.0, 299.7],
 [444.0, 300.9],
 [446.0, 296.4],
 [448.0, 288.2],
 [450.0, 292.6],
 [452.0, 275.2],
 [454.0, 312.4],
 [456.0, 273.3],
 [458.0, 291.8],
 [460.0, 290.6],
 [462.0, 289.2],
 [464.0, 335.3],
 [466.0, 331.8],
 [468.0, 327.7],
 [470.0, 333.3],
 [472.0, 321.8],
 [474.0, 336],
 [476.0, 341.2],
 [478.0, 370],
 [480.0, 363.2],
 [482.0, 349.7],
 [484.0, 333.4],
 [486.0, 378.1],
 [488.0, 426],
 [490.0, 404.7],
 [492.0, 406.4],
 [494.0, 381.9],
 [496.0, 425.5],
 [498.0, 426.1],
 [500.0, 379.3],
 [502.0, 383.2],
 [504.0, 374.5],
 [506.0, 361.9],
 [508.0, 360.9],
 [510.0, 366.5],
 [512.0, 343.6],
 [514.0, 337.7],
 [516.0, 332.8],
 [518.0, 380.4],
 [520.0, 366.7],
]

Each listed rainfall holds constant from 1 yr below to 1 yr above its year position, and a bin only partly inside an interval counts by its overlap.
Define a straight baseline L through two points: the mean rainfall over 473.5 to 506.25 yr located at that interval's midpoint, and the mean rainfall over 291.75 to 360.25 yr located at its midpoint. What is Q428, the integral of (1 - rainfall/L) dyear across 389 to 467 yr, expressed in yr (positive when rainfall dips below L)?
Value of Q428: 7.6 yr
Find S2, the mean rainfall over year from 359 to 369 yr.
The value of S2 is 338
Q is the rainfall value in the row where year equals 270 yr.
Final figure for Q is 208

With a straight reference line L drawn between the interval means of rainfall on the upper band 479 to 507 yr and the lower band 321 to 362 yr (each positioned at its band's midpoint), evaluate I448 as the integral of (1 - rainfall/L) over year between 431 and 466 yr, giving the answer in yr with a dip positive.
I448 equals 6.2 yr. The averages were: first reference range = 314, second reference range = 385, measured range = 300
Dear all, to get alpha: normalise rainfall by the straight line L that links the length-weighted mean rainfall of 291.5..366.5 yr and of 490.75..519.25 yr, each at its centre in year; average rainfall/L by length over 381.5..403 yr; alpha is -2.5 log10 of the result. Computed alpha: 0.20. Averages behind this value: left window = 292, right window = 376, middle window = 269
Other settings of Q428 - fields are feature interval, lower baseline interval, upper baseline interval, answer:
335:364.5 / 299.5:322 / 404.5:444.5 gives -3.9 yr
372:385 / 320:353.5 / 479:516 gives -0.6 yr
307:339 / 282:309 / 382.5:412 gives -4.6 yr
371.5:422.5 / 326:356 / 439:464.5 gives -2.0 yr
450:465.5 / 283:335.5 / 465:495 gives 2.3 yr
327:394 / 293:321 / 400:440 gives -4.3 yr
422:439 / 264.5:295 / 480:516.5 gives 0.3 yr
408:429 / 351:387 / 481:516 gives 0.7 yr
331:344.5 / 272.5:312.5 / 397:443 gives -1.5 yr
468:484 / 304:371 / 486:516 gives 1.2 yr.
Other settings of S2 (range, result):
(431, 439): 305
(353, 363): 341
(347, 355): 333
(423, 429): 337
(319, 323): 325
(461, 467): 319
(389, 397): 228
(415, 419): 366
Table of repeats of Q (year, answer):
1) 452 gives 275.2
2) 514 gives 337.7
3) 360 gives 328.3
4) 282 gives 211.7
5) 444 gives 300.9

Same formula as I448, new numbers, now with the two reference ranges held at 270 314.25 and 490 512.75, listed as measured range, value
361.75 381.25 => -4.1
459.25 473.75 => 1.6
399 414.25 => -1.3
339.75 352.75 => -2.1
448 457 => 1.6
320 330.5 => -1.9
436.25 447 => 1.2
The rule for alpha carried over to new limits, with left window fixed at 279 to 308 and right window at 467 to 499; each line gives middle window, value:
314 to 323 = -0.17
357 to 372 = -0.19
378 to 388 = 0.00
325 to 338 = -0.11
